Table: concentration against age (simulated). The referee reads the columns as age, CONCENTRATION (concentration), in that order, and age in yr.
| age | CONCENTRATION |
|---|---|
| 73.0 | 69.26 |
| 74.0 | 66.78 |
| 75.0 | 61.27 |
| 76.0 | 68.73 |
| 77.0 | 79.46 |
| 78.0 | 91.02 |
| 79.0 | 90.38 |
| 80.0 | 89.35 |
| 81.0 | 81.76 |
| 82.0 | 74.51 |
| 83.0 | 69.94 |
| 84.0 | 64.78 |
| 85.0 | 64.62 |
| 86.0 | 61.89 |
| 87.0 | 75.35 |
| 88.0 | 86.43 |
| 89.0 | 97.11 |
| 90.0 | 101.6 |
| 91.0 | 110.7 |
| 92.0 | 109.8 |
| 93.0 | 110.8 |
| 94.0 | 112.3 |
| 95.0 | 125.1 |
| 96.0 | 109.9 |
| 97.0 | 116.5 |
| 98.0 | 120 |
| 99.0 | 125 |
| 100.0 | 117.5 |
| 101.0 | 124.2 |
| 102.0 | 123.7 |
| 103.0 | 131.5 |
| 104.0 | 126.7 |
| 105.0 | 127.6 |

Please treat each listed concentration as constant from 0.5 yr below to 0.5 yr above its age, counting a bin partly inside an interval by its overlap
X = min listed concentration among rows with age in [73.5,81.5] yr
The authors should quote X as 61.27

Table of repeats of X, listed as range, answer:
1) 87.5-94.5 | 86.43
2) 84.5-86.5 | 61.89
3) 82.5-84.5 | 64.78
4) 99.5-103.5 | 117.5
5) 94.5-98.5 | 109.9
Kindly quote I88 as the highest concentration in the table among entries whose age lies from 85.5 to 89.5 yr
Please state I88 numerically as 97.11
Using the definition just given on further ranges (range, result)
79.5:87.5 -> 89.35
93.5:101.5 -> 125.1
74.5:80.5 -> 91.02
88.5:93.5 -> 110.8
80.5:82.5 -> 81.76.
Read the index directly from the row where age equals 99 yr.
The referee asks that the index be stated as 125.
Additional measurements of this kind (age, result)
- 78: 91.02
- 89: 97.11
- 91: 110.7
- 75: 61.27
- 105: 127.6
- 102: 123.7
